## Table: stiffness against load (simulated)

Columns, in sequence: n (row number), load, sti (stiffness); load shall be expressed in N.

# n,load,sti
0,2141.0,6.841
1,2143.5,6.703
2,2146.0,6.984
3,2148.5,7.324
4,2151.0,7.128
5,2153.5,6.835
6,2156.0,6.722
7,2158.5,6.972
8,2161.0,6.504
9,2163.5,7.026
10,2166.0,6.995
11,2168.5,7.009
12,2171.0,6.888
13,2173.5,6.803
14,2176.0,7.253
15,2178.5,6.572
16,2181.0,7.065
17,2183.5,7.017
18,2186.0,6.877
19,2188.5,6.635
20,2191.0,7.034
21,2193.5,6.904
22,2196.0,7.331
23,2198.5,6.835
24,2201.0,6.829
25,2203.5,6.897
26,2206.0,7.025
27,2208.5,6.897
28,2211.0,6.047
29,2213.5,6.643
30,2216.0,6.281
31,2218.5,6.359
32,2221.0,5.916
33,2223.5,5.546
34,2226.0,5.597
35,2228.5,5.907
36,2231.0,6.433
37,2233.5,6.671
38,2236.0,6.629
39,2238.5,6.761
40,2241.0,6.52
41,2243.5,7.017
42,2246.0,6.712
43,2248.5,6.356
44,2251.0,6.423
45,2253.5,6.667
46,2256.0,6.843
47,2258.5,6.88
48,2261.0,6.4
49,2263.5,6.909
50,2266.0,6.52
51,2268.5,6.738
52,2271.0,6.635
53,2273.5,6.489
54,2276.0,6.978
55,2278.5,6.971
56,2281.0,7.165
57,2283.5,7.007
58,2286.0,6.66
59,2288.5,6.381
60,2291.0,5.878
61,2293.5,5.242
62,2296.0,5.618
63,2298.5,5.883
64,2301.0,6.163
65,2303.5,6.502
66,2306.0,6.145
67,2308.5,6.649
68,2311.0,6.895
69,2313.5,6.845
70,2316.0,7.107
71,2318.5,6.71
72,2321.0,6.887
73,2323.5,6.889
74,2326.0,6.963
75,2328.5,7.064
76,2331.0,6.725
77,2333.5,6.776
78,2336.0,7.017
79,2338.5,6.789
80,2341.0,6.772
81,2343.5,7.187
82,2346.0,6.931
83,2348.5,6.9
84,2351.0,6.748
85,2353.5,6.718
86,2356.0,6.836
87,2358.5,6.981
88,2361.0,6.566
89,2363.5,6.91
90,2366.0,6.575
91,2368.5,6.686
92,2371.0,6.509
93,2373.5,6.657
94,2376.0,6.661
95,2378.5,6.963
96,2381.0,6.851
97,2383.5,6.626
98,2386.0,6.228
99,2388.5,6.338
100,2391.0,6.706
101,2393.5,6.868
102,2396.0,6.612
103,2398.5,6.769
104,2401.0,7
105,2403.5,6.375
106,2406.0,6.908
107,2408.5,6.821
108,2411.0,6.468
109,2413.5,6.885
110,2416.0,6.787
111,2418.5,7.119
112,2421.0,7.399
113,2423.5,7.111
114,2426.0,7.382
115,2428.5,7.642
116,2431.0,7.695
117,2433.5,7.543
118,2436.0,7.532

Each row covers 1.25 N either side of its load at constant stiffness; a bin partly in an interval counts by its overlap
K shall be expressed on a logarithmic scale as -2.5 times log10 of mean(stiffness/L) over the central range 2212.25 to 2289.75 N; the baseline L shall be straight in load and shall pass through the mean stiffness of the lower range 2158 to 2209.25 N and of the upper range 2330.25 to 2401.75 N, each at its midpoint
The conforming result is 0.05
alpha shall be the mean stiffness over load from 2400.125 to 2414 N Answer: 6.73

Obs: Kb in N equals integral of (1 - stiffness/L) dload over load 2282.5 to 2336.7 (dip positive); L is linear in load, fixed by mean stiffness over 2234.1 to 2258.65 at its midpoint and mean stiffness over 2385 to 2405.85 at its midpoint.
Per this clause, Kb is 0.9 N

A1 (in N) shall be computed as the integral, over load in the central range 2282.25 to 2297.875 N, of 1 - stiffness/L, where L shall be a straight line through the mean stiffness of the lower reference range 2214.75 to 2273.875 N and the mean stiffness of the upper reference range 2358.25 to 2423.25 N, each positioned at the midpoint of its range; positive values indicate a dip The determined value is 1.0 N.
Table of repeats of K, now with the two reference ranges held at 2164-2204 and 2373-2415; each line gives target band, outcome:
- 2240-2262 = 0.03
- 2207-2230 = 0.13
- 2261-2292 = 0.02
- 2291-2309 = 0.14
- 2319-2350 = -0.02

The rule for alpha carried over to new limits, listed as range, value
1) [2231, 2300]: 6.55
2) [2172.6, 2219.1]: 6.81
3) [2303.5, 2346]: 6.83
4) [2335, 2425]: 6.79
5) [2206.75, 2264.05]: 6.45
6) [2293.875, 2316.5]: 6.35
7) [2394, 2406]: 6.72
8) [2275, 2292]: 6.73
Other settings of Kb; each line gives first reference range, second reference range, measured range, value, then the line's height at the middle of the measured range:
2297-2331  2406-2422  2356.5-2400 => 0.9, 6.82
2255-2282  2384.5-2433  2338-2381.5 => 0.4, 6.86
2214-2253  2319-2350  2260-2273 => -0.2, 6.53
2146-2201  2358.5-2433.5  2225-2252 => 1.7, 6.91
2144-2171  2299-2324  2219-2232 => 1.7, 6.81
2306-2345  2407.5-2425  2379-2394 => 0.7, 6.92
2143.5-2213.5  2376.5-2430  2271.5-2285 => 0.0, 6.88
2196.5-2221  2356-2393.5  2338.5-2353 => -0.5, 6.67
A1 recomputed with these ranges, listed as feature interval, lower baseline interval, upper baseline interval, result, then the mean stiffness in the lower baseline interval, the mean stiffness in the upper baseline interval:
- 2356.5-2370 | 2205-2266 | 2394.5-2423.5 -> 0.0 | 6.48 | 6.84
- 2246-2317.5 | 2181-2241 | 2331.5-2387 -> 1.4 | 6.58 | 6.77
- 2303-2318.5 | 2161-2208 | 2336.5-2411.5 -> 0.2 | 6.93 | 6.74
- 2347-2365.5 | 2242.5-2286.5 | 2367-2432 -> 0.0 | 6.74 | 6.84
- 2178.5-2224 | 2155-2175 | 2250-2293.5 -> 0.7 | 6.87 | 6.64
